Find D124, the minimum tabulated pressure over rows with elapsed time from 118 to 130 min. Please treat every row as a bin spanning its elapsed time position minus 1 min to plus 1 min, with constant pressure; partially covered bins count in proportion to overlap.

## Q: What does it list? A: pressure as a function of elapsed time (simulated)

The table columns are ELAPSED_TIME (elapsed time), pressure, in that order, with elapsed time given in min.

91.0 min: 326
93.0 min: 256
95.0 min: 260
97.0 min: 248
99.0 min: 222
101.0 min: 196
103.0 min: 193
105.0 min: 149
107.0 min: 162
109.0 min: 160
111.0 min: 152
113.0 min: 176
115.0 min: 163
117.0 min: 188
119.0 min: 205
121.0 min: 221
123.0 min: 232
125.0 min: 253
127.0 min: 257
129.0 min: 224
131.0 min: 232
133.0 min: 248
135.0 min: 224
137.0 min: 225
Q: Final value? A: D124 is 205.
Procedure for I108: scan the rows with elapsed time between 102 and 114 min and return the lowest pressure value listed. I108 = 149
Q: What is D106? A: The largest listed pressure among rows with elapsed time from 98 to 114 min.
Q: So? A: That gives 222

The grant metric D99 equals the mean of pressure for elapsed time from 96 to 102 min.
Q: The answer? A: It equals 222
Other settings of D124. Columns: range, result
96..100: 222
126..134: 224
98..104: 193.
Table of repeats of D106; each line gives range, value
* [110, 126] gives 253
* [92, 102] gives 260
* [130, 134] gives 248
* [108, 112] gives 160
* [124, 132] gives 257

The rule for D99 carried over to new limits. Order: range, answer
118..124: 219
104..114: 160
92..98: 255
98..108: 184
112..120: 183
